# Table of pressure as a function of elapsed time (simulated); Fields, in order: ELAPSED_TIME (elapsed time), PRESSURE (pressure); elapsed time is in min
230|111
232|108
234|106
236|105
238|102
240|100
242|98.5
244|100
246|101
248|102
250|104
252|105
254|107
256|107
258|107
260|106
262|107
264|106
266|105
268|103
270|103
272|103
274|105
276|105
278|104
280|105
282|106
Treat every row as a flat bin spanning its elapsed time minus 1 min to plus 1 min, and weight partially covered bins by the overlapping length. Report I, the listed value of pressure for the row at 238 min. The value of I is 102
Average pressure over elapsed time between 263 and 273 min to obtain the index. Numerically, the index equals 104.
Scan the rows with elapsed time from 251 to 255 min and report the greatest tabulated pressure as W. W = 107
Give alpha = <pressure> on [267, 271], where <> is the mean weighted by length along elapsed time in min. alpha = 103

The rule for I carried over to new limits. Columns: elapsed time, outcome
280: 105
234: 106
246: 101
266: 105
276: 105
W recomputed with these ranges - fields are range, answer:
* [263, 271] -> 106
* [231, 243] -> 108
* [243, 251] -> 104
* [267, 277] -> 105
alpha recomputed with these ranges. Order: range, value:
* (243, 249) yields 101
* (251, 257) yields 106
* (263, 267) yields 106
